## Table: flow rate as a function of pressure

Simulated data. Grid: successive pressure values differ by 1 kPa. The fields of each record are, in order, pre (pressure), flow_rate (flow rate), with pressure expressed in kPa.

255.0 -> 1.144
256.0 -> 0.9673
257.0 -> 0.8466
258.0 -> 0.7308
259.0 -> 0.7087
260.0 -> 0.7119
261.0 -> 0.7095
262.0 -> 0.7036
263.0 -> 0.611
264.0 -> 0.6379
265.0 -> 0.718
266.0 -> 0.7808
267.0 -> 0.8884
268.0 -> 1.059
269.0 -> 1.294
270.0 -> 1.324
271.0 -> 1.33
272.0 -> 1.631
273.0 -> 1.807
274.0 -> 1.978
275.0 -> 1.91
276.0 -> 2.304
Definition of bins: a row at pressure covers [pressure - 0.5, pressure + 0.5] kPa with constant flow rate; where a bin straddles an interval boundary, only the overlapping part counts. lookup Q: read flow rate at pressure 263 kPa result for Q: 0.611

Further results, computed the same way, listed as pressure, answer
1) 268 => 1.059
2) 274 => 1.978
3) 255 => 1.144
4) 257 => 0.8466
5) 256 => 0.9673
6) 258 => 0.7308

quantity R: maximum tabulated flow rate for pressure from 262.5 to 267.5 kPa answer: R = 0.8884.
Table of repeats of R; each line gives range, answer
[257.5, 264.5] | 0.7308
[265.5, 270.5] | 1.324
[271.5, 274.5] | 1.978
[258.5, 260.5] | 0.7119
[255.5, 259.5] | 0.9673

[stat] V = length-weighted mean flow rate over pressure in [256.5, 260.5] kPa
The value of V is 0.749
